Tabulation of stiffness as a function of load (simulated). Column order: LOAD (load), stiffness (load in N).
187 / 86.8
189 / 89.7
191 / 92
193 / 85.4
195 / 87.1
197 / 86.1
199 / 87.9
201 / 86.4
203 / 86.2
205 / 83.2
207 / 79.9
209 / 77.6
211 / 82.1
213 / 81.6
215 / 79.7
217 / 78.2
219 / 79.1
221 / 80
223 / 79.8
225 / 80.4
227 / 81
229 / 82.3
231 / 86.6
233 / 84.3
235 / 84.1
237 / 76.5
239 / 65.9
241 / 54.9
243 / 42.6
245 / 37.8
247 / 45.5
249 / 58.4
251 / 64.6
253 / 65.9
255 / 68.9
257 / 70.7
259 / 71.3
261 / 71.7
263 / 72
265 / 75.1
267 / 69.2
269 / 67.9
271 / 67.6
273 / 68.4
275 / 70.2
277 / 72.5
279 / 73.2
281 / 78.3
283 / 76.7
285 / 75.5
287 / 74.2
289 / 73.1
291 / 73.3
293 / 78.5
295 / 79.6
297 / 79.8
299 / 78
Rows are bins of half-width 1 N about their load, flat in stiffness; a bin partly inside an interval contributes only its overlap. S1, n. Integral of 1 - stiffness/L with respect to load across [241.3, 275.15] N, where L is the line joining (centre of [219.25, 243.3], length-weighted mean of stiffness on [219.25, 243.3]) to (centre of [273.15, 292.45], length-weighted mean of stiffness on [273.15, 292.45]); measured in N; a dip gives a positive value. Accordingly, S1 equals 5.1 N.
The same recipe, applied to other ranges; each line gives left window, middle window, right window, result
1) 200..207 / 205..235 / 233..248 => -3.3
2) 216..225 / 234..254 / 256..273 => 4.1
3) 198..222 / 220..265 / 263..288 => 4.5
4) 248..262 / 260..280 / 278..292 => 0.1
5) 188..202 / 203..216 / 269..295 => 0.7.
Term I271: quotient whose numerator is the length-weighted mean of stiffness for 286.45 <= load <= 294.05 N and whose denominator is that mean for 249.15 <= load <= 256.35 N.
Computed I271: 1.14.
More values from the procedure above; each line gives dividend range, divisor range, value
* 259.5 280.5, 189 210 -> 0.83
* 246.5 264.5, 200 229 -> 0.82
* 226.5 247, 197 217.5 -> 0.83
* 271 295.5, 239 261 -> 1.25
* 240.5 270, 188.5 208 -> 0.72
